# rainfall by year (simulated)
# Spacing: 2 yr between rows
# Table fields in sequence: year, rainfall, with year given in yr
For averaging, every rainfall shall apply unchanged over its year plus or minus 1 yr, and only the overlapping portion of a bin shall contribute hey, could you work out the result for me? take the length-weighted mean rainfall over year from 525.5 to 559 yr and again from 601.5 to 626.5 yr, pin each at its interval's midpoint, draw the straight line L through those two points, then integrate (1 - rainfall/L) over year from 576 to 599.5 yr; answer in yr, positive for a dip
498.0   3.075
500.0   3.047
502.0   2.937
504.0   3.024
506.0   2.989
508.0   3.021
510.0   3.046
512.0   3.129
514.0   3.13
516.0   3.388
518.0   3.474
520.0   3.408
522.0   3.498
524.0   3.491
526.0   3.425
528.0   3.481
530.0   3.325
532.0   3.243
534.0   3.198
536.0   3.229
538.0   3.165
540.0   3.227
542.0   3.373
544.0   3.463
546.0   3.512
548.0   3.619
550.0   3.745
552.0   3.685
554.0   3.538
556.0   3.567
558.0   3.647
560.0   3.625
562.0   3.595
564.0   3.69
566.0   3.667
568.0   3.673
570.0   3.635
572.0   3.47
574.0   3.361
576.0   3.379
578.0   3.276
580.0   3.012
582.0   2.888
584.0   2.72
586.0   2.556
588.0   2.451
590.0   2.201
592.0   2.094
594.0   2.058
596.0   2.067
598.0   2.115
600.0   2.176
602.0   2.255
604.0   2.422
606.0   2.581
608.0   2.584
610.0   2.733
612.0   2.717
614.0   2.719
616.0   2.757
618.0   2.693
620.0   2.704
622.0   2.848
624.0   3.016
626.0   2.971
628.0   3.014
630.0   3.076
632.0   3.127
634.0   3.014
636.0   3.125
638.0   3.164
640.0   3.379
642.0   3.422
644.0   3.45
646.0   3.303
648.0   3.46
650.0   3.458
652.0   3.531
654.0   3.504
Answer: 3.57 yr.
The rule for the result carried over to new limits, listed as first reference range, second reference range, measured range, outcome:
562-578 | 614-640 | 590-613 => 6.3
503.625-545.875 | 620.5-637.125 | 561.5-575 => -1.8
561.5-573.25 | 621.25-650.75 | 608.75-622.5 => 2.4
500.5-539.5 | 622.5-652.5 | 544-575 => -3.5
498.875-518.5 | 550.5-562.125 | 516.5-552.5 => -0.4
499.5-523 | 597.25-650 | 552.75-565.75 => -2.4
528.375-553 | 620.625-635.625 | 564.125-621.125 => 7.4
